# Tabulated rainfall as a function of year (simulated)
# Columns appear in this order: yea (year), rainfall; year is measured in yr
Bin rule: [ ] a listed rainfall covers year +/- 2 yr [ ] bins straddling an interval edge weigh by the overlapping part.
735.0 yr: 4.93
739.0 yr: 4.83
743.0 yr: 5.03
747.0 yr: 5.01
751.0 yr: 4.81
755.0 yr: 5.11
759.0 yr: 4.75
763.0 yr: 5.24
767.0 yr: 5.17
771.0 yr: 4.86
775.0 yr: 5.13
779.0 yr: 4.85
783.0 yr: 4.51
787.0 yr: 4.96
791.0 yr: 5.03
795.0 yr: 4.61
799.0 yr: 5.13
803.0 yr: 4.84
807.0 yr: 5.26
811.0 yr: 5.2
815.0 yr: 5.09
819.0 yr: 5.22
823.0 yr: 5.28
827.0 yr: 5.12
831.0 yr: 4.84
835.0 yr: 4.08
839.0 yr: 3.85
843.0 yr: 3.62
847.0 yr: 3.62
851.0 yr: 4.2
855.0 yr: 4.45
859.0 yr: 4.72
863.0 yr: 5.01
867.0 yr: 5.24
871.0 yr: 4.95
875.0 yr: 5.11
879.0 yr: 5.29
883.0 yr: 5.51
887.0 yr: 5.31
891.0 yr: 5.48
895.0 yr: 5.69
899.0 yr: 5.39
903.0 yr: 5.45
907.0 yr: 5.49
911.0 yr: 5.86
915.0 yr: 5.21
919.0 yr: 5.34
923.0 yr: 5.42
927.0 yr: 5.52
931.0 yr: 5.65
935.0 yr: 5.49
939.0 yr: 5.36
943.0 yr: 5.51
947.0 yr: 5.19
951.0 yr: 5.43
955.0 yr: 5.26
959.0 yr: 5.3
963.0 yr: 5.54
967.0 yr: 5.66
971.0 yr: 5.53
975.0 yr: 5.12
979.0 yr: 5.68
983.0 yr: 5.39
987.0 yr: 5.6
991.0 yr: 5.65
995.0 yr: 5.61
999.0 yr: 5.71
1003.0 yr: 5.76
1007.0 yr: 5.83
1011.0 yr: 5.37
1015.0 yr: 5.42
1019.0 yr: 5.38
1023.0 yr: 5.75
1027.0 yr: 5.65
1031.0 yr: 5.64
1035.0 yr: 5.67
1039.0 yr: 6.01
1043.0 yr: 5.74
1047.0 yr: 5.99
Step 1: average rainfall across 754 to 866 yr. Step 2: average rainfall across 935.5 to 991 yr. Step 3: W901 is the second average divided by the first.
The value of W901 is 1.14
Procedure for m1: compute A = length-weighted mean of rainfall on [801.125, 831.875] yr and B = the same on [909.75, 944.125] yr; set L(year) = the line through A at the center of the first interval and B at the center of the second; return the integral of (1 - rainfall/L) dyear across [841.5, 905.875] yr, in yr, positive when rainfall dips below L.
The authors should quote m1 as 4.3 yr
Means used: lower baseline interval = 5.12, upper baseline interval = 5.48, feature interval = 4.96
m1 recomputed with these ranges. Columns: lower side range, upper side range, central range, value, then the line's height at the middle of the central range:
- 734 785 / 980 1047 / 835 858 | 5.3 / 5.18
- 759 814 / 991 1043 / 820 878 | 6.3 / 5.16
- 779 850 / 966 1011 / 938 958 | 0.1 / 5.38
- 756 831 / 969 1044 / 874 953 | -1.4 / 5.34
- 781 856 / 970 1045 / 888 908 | -1.7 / 5.07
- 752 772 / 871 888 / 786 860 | 6.6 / 5.15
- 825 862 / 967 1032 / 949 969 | -0.8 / 5.24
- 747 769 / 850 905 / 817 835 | 0.3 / 5.09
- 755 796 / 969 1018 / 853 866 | 1.0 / 5.17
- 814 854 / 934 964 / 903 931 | -2.0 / 5.13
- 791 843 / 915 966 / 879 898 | -1.1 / 5.17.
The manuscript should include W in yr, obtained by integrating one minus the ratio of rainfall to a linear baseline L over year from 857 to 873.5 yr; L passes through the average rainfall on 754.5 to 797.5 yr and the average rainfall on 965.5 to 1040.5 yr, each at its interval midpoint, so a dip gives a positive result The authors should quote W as 0.7 yr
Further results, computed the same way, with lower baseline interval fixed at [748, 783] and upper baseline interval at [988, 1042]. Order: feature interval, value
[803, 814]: -0.14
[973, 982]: 0.24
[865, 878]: 0.35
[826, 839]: 1.59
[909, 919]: -0.23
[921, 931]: -0.18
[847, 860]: 2.24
